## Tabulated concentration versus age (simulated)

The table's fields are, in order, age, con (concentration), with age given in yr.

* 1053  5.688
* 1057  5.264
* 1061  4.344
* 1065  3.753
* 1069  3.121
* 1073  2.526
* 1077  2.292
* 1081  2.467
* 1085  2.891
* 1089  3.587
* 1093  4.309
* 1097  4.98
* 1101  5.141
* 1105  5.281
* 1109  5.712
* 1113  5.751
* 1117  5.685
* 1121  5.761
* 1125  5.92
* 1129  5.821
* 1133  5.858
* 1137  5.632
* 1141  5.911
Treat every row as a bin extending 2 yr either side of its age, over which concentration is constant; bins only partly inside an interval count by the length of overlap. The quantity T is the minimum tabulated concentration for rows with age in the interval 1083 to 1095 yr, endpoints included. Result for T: 2.891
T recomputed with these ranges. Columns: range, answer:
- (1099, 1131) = 5.141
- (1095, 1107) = 4.98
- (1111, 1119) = 5.685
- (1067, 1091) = 2.292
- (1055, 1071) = 3.121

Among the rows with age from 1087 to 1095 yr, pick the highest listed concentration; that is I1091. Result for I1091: 4.309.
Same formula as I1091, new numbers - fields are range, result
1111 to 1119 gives 5.751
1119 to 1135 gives 5.92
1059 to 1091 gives 4.344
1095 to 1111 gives 5.712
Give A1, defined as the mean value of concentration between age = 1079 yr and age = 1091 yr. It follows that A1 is 2.98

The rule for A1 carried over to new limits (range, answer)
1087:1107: 4.66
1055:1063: 4.8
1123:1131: 5.87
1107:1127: 5.77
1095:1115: 5.37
